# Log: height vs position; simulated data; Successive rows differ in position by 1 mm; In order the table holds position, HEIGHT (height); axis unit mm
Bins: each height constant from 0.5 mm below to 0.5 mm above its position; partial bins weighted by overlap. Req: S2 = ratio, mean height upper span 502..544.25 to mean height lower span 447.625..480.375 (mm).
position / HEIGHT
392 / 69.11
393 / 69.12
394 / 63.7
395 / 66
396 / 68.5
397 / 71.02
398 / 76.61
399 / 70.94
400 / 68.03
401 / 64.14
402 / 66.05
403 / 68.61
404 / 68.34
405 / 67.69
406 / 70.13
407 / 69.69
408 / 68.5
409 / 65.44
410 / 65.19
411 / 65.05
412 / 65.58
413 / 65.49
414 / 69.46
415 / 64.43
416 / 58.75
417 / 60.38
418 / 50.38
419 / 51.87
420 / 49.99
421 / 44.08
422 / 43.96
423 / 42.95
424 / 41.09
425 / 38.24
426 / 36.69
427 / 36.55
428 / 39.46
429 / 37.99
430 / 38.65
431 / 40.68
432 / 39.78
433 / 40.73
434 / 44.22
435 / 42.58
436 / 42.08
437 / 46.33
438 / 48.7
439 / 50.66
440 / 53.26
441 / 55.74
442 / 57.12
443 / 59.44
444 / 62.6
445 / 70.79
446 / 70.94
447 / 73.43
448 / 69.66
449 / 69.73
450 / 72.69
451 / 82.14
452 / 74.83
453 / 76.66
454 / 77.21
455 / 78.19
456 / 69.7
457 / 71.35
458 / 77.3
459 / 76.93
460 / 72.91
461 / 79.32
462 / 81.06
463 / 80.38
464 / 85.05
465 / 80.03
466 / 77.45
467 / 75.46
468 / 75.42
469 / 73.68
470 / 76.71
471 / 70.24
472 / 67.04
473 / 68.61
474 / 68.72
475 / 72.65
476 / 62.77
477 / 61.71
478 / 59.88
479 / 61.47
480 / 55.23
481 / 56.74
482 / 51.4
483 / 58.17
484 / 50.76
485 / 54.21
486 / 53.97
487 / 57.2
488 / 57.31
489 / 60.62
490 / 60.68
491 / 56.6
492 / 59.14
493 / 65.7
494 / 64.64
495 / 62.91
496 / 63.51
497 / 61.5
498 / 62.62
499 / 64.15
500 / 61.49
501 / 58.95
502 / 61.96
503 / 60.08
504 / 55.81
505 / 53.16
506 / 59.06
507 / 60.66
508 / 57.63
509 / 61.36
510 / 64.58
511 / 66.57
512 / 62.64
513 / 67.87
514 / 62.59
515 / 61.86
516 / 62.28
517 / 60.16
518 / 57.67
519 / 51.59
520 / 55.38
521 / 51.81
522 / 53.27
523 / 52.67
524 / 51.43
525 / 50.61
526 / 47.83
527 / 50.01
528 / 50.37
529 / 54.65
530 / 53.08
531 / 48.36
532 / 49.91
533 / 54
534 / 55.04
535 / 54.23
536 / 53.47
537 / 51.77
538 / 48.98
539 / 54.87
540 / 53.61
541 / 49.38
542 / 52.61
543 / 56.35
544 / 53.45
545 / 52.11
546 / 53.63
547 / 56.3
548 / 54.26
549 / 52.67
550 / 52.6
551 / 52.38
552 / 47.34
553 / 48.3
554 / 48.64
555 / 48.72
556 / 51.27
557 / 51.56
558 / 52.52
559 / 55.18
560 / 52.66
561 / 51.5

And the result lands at 0.8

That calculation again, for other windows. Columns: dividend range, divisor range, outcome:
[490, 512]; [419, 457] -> 1.12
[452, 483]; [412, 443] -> 1.48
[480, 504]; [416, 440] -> 1.33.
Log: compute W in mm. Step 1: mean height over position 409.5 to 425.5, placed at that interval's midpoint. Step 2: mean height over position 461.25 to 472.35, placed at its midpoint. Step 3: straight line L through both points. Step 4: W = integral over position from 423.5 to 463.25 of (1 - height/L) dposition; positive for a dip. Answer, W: 4.7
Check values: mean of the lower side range 54.8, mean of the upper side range 76.8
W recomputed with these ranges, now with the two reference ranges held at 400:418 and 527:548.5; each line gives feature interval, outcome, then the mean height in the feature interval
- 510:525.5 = -0.92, 58.1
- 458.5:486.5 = -4.10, 68.1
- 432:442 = 2.48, 47.3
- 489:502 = -1.08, 61.8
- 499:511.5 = -0.94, 60.3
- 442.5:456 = -2.29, 72.1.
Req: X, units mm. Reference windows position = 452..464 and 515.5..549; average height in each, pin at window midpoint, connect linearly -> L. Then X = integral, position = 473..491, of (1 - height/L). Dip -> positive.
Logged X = 2.6 mm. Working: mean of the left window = 76.7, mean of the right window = 53.2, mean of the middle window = 59.2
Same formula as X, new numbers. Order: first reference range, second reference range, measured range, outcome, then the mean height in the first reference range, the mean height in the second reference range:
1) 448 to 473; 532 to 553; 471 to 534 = 5.1 mm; 75.6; 52.8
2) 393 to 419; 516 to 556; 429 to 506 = -4.7 mm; 66.1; 52.5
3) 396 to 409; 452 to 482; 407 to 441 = 9.5 mm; 69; 71.8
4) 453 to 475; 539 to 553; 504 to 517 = 0.2 mm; 75.3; 52.7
